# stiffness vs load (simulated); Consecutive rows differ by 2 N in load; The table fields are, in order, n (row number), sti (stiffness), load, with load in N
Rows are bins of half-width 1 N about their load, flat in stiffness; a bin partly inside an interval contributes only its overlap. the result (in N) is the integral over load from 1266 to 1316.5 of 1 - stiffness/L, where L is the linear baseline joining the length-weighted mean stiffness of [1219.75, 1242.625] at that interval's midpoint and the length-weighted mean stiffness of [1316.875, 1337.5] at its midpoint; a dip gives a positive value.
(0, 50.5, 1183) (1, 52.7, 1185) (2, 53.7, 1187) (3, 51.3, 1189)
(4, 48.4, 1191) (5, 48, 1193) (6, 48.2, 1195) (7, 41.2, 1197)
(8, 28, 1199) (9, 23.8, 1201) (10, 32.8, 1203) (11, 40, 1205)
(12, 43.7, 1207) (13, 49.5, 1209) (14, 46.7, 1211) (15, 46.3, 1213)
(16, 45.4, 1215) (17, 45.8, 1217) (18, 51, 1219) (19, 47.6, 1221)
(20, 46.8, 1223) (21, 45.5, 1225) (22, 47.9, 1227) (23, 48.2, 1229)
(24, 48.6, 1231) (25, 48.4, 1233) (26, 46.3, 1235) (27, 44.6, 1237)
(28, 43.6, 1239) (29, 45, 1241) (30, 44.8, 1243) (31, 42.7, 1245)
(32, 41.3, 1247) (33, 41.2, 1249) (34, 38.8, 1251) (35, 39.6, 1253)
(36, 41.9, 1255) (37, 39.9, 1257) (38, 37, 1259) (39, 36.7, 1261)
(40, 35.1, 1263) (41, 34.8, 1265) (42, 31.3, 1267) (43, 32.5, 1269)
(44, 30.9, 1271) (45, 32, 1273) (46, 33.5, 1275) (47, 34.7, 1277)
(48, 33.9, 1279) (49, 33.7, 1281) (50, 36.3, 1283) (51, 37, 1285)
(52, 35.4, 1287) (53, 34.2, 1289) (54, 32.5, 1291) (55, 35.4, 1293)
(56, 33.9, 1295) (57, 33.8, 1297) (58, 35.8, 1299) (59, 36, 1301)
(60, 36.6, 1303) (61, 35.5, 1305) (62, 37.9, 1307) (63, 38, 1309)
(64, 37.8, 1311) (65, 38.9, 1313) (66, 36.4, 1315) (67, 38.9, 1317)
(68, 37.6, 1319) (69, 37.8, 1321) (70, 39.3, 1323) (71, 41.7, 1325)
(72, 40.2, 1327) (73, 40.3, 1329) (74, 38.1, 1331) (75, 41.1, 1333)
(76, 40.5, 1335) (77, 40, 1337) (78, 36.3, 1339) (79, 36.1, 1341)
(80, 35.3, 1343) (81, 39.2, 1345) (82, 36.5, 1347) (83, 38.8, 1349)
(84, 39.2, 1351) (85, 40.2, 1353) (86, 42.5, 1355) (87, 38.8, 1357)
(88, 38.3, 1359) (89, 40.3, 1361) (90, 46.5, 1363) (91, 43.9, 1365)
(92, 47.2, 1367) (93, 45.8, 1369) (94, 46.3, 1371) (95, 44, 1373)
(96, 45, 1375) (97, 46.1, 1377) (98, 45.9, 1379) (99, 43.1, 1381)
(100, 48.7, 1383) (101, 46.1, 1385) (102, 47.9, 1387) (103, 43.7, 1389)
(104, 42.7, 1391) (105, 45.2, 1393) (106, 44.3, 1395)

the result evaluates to 8.6 N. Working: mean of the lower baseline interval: 46.6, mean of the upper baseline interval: 39.6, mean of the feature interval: 35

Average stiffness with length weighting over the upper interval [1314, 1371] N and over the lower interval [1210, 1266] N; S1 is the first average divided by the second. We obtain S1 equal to 0.92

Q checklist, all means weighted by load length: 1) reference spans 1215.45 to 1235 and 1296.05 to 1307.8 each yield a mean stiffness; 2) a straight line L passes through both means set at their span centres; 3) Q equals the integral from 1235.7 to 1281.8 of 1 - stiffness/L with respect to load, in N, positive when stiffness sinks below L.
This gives 5.1 N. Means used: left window 47.6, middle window 37.9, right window 35.9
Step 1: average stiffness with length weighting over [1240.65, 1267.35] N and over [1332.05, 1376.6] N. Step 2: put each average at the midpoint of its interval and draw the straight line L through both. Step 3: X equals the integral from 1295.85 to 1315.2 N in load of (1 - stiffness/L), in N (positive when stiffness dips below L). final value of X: 1.72 N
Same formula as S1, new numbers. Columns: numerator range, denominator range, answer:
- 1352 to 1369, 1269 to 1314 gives 1.21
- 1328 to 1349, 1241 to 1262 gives 0.94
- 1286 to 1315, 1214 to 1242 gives 0.77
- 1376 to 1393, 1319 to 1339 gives 1.15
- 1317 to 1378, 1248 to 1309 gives 1.14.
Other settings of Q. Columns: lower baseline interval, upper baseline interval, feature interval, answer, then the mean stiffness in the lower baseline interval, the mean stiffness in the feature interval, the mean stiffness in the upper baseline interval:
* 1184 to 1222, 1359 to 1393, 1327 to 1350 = 3.29 N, 44.4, 38.5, 45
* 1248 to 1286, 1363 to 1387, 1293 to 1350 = 4.30 N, 35.8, 37.8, 45.8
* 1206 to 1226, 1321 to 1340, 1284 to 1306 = 3.55 N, 46.8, 35.1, 39.6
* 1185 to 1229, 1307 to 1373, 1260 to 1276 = 3.44 N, 44.6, 33.3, 40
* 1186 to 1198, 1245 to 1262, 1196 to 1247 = 0.37 N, 48.5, 43.7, 39.7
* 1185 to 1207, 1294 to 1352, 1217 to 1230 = -2.04 N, 42.1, 47.7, 37.8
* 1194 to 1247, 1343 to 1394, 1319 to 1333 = 1.23 N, 43.9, 39.5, 43.1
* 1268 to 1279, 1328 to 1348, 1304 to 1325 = -0.96 N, 32.8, 38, 38.3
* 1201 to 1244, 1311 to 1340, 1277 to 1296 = 3.05 N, 45.1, 34.7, 39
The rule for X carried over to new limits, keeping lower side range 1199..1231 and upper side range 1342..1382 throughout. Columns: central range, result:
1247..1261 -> 1.19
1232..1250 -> -0.32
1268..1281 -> 3.05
